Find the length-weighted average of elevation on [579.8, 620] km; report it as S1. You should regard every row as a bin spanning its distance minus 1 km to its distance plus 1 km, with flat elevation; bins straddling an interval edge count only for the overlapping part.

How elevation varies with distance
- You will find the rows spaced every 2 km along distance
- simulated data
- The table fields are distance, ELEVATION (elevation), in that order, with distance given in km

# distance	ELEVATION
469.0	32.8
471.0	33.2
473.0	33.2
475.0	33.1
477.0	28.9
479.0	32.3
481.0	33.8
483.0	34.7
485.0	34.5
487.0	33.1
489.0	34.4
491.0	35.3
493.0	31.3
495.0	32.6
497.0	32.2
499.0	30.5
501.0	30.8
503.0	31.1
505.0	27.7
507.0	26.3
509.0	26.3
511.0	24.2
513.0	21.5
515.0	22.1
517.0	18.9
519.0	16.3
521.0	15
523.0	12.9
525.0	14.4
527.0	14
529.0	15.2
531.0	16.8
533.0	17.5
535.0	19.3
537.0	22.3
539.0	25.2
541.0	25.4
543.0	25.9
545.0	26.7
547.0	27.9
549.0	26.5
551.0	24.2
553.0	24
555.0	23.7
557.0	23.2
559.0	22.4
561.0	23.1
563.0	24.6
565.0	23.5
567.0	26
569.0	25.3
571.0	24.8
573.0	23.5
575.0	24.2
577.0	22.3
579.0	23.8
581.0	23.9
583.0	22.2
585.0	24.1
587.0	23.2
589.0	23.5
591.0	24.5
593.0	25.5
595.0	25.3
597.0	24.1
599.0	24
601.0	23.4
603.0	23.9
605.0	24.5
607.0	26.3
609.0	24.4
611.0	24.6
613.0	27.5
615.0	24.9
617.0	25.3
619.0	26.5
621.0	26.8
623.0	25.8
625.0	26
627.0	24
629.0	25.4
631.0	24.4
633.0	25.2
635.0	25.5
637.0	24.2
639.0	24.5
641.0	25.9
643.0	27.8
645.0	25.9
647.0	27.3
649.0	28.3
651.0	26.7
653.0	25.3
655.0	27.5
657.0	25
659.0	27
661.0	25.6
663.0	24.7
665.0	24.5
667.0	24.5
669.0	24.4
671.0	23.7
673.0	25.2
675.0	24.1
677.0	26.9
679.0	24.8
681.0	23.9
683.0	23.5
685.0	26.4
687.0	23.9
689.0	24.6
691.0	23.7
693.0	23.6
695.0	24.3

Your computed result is 24.6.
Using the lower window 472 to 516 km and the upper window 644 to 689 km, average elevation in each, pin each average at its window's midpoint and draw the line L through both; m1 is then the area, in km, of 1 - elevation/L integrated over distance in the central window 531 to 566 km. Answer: 6.3 km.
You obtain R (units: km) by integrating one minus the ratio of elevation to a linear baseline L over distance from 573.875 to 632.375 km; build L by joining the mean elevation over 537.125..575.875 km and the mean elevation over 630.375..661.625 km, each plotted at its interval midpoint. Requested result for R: 1.8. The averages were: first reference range 24.7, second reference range 26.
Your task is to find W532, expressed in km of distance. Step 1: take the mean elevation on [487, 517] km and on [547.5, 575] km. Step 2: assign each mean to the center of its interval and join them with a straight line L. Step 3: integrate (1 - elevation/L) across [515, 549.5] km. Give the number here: 8.3 km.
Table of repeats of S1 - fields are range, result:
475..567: 25.3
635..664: 26.1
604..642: 25.4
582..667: 25.3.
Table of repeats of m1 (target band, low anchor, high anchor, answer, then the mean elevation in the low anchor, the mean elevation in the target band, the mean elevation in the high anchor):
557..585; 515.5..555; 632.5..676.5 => -2.2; 20.5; 23.8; 25.6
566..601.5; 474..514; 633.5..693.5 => 4.8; 30.7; 24.1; 25.3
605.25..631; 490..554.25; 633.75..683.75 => -0.6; 23.8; 25.5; 25.5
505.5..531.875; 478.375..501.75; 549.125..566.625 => 9.3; 33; 18.9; 23.8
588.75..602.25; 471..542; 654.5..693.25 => 0.5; 25.9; 24.4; 24.9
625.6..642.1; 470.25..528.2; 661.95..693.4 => 0.2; 27.3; 24.9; 24.5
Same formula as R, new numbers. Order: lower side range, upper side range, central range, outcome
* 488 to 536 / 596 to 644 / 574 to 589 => 0.8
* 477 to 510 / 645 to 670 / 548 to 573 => 4.3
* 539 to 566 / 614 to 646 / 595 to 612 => 0.5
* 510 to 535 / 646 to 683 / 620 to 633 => -1.1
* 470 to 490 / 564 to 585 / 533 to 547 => 1.7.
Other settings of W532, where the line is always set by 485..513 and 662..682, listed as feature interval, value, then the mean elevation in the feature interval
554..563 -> 1.6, 23.3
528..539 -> 3.9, 18.9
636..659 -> -0.7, 26.3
